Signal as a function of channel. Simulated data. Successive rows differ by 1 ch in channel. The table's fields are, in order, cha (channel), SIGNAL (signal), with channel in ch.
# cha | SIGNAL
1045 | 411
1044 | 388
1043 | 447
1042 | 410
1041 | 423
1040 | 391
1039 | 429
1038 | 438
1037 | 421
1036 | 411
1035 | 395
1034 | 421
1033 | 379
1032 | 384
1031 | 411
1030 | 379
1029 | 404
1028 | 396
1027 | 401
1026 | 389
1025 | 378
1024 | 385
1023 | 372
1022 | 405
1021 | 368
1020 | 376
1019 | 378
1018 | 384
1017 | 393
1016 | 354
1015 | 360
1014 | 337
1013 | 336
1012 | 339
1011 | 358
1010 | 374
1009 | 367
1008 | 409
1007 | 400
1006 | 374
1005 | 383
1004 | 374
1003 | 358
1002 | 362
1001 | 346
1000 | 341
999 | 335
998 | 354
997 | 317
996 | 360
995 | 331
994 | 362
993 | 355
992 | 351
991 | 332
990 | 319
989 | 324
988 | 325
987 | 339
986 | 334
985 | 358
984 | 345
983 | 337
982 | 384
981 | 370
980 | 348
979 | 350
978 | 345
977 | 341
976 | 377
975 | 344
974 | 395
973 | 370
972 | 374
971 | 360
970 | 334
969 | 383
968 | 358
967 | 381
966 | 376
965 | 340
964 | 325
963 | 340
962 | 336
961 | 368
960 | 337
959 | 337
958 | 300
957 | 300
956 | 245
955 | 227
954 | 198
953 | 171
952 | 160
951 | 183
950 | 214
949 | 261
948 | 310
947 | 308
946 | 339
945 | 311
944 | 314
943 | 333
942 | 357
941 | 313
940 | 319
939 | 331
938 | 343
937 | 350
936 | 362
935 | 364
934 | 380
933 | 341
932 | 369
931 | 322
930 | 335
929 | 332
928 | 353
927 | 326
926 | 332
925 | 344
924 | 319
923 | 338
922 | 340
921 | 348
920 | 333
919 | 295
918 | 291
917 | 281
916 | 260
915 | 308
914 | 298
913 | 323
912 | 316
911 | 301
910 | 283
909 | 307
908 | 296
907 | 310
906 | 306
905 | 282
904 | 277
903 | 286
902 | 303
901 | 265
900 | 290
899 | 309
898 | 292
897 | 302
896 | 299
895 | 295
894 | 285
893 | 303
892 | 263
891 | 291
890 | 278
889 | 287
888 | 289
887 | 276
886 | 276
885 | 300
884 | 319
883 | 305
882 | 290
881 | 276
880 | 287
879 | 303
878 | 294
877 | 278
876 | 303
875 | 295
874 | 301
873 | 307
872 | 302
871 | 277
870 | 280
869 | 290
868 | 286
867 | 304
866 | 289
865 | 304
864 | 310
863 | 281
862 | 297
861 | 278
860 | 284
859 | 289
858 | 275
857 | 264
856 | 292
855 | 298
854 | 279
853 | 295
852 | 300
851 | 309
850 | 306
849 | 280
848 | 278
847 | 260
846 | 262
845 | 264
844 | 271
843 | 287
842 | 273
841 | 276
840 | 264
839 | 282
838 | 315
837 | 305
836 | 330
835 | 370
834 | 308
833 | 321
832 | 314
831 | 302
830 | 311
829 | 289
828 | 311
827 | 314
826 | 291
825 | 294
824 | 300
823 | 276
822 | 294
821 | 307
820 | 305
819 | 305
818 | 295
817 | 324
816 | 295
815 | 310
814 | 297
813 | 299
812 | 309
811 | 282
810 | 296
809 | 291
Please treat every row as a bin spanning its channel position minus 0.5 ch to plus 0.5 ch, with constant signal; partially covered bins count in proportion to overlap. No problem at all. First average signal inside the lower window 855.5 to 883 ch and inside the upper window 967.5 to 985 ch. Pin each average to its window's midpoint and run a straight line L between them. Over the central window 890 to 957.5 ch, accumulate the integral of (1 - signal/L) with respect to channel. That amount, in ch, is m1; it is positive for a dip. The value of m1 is 4.80 ch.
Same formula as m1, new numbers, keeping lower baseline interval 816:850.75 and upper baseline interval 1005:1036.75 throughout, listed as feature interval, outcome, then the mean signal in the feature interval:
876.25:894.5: 1.8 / 289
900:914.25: 1.5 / 296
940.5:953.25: 2.6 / 277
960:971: 0.1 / 354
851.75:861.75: 0.7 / 285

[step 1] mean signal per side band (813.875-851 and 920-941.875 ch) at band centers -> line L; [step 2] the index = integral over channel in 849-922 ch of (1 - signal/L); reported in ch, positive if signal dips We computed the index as 6.07 ch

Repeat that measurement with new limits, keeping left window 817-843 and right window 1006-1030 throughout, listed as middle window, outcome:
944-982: 4.1 ch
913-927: 0.9 ch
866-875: 0.7 ch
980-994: 0.7 ch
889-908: 2.2 ch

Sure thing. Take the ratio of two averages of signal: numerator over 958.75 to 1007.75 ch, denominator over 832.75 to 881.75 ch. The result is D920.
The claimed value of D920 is 1.21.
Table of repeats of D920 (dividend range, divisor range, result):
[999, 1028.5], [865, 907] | 1.27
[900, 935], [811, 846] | 1.05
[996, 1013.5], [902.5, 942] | 1.12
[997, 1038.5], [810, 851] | 1.27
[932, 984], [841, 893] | 1.13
